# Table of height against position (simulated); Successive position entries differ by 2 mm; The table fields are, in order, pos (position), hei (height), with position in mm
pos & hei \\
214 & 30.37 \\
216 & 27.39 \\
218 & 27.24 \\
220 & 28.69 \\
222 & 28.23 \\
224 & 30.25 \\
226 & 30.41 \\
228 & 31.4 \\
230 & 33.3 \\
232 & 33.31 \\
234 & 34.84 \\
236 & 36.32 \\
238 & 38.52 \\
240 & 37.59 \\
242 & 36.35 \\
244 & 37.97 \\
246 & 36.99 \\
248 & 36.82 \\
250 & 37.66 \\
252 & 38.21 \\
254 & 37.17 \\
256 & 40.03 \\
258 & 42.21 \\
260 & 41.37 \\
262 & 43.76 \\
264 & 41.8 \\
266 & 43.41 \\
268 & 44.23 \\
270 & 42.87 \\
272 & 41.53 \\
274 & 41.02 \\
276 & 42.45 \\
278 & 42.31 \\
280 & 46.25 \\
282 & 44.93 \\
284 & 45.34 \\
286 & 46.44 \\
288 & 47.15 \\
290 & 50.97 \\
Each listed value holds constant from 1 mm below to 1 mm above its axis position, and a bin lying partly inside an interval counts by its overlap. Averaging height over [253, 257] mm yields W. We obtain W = 38.6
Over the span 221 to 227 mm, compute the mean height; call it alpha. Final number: 29.6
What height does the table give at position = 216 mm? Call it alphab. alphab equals 27.39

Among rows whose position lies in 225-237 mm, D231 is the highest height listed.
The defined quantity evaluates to 36.32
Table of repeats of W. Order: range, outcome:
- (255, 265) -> 41.8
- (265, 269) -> 43.8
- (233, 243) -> 36.7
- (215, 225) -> 28.4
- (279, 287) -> 45.7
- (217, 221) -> 28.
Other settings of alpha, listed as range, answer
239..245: 37.3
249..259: 39.1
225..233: 32.1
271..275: 41.3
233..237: 35.6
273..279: 41.9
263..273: 42.8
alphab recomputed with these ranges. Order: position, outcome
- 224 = 30.25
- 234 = 34.84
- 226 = 30.41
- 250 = 37.66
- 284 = 45.34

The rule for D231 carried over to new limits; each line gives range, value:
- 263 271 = 44.23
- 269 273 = 42.87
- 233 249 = 38.52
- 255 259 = 42.21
